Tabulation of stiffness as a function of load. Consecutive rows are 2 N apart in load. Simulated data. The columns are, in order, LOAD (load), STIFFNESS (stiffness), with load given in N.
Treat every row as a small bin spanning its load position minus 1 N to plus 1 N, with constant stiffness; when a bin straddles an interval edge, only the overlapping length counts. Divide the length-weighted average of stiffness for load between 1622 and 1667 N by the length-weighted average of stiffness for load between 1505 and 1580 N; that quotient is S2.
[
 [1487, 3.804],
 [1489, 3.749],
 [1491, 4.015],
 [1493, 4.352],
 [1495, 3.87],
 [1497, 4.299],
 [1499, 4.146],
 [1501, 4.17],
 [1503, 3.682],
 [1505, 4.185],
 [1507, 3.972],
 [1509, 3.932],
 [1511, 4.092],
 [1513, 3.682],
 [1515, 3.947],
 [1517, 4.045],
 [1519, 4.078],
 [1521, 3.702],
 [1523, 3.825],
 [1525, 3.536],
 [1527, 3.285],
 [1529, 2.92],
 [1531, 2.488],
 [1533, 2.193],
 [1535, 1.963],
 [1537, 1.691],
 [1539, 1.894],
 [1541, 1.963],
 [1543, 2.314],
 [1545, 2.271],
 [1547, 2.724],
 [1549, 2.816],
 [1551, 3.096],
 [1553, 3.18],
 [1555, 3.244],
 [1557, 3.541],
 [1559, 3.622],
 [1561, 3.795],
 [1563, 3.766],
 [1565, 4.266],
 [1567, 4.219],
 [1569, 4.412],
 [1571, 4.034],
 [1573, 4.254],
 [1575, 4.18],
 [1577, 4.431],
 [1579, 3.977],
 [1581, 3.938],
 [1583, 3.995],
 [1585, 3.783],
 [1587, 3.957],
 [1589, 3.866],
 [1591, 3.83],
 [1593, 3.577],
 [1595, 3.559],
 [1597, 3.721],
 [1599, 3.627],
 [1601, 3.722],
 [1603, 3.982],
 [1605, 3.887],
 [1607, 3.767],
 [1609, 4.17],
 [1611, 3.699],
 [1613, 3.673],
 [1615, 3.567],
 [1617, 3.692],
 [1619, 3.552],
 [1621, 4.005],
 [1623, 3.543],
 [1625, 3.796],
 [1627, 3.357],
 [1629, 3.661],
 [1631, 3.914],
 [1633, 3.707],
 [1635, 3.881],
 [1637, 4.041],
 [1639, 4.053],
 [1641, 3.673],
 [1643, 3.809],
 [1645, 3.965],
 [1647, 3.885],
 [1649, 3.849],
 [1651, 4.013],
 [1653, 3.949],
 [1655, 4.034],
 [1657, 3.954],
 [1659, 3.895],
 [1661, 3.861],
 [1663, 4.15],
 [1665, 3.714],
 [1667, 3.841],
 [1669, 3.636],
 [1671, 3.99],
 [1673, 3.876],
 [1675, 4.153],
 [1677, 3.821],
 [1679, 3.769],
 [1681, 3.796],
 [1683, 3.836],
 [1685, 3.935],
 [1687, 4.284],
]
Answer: 1.13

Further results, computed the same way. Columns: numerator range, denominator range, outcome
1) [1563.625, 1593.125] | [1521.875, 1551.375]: 1.57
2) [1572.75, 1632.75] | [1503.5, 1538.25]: 1.13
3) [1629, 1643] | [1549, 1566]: 1.10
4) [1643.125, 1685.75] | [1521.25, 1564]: 1.35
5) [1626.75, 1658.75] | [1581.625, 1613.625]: 1.02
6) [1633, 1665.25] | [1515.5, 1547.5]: 1.39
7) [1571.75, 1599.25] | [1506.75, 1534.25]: 1.11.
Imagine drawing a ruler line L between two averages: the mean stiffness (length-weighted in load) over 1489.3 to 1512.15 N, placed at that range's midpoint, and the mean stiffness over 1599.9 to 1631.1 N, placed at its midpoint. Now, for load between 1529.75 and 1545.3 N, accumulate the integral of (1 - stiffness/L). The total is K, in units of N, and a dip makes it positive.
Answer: 7.3 N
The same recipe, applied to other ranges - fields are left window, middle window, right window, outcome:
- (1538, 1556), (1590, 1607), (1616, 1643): -2.1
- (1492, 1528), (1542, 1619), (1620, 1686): 4.1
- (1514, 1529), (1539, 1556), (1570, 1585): 5.4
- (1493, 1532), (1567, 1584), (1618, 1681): -1.5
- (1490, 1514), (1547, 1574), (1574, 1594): 2.0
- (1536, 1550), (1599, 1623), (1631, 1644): -2.6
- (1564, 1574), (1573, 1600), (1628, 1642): 1.6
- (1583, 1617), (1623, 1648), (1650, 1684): 0.3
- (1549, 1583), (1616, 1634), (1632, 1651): 0.8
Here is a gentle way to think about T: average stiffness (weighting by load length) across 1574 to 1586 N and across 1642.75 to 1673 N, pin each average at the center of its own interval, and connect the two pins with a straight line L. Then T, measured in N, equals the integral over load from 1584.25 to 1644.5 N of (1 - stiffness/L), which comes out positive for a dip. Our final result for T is 3.25 N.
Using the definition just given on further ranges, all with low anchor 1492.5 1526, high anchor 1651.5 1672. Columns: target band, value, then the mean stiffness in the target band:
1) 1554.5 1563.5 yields 0.8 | 3.6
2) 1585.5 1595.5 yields 0.4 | 3.77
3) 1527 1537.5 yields 4.2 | 2.38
